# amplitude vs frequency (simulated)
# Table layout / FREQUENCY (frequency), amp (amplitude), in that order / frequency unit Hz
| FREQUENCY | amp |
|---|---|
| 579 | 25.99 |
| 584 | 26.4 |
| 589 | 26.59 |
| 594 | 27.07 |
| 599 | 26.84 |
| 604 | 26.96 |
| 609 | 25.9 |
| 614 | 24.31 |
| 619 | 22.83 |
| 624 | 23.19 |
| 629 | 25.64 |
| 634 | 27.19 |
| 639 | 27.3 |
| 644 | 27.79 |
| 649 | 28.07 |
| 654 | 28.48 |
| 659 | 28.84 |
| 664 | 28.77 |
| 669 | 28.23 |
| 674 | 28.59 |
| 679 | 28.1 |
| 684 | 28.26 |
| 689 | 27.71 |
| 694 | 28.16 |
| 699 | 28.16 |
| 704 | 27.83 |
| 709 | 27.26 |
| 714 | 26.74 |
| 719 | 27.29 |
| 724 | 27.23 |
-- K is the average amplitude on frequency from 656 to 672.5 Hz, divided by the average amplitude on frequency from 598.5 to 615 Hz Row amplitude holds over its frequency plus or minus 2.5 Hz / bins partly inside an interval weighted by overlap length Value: 1.10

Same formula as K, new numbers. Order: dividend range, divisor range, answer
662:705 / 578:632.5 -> 1.10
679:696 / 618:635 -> 1.14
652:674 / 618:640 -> 1.13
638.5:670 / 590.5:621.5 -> 1.10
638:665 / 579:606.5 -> 1.06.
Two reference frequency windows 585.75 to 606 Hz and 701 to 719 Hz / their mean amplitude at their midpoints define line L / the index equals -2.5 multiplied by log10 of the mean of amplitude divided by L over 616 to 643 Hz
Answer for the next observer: 0.07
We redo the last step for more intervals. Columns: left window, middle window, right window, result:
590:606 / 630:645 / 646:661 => 0.03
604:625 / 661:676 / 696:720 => -0.09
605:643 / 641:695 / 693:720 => -0.07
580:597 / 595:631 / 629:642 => 0.07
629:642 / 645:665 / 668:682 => -0.03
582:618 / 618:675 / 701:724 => -0.02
